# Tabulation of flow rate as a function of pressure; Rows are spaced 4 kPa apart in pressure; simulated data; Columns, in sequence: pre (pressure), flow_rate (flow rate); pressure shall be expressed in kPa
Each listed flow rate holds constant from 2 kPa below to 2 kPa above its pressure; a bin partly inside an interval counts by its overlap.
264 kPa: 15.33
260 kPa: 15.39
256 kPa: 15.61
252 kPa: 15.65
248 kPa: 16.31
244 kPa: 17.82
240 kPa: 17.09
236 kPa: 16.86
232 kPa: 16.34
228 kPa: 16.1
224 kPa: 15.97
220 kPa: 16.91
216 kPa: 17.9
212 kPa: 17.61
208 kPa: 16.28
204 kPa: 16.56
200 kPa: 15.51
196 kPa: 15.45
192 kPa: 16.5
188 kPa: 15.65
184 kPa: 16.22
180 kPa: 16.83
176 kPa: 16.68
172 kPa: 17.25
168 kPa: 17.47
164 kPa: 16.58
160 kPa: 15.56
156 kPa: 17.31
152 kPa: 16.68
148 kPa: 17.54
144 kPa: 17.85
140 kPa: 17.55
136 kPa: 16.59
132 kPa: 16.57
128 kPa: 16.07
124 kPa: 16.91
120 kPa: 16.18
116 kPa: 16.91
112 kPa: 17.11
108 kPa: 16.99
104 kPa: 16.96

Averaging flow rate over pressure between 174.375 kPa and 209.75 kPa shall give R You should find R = 16.2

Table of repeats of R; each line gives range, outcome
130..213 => 16.7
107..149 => 16.9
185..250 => 16.5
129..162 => 16.9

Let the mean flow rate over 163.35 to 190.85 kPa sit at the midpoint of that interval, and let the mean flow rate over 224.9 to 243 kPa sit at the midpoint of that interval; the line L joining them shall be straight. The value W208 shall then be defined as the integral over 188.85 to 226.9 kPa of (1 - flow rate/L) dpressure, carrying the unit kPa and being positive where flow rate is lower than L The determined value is 0.37 kPa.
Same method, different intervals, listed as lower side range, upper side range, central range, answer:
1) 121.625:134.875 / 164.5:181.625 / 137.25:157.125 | -0.8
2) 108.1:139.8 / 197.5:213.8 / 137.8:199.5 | -0.6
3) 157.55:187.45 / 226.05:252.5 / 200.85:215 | -0.1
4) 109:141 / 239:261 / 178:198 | 0.5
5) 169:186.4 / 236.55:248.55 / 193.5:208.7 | 0.9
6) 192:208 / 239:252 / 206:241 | -0.7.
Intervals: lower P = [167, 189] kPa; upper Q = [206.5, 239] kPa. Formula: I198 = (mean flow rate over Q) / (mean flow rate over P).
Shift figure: 1.0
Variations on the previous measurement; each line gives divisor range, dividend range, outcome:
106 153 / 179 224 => 0.97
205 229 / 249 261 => 0.93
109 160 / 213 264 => 0.98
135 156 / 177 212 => 0.94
